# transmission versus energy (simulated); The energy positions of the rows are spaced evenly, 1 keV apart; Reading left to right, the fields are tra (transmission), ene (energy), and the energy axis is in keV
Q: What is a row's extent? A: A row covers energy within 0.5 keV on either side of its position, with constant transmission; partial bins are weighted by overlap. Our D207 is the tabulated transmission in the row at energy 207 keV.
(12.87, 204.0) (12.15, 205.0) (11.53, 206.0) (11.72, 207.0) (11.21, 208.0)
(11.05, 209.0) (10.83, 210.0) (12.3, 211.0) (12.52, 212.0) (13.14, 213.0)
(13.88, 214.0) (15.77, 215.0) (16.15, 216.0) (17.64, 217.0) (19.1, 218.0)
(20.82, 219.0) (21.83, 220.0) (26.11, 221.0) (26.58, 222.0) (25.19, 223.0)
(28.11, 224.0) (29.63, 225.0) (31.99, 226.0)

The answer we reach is 11.72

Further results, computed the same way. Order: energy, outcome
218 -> 19.1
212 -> 12.52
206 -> 11.53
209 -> 11.05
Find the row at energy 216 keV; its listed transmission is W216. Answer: 16.15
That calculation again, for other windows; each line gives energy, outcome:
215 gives 15.77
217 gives 17.64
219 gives 20.82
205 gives 12.15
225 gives 29.63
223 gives 25.19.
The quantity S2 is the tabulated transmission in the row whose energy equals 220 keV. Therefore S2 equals 21.83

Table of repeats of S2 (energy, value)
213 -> 13.14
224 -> 28.11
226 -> 31.99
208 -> 11.21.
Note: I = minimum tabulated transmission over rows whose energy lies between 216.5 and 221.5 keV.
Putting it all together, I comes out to 17.64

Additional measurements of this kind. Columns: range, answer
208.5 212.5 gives 10.83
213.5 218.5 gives 13.88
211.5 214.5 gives 12.52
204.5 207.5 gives 11.53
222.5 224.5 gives 25.19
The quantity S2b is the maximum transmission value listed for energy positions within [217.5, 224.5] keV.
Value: 28.11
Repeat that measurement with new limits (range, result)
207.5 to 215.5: 15.77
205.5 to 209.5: 11.72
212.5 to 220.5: 21.83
